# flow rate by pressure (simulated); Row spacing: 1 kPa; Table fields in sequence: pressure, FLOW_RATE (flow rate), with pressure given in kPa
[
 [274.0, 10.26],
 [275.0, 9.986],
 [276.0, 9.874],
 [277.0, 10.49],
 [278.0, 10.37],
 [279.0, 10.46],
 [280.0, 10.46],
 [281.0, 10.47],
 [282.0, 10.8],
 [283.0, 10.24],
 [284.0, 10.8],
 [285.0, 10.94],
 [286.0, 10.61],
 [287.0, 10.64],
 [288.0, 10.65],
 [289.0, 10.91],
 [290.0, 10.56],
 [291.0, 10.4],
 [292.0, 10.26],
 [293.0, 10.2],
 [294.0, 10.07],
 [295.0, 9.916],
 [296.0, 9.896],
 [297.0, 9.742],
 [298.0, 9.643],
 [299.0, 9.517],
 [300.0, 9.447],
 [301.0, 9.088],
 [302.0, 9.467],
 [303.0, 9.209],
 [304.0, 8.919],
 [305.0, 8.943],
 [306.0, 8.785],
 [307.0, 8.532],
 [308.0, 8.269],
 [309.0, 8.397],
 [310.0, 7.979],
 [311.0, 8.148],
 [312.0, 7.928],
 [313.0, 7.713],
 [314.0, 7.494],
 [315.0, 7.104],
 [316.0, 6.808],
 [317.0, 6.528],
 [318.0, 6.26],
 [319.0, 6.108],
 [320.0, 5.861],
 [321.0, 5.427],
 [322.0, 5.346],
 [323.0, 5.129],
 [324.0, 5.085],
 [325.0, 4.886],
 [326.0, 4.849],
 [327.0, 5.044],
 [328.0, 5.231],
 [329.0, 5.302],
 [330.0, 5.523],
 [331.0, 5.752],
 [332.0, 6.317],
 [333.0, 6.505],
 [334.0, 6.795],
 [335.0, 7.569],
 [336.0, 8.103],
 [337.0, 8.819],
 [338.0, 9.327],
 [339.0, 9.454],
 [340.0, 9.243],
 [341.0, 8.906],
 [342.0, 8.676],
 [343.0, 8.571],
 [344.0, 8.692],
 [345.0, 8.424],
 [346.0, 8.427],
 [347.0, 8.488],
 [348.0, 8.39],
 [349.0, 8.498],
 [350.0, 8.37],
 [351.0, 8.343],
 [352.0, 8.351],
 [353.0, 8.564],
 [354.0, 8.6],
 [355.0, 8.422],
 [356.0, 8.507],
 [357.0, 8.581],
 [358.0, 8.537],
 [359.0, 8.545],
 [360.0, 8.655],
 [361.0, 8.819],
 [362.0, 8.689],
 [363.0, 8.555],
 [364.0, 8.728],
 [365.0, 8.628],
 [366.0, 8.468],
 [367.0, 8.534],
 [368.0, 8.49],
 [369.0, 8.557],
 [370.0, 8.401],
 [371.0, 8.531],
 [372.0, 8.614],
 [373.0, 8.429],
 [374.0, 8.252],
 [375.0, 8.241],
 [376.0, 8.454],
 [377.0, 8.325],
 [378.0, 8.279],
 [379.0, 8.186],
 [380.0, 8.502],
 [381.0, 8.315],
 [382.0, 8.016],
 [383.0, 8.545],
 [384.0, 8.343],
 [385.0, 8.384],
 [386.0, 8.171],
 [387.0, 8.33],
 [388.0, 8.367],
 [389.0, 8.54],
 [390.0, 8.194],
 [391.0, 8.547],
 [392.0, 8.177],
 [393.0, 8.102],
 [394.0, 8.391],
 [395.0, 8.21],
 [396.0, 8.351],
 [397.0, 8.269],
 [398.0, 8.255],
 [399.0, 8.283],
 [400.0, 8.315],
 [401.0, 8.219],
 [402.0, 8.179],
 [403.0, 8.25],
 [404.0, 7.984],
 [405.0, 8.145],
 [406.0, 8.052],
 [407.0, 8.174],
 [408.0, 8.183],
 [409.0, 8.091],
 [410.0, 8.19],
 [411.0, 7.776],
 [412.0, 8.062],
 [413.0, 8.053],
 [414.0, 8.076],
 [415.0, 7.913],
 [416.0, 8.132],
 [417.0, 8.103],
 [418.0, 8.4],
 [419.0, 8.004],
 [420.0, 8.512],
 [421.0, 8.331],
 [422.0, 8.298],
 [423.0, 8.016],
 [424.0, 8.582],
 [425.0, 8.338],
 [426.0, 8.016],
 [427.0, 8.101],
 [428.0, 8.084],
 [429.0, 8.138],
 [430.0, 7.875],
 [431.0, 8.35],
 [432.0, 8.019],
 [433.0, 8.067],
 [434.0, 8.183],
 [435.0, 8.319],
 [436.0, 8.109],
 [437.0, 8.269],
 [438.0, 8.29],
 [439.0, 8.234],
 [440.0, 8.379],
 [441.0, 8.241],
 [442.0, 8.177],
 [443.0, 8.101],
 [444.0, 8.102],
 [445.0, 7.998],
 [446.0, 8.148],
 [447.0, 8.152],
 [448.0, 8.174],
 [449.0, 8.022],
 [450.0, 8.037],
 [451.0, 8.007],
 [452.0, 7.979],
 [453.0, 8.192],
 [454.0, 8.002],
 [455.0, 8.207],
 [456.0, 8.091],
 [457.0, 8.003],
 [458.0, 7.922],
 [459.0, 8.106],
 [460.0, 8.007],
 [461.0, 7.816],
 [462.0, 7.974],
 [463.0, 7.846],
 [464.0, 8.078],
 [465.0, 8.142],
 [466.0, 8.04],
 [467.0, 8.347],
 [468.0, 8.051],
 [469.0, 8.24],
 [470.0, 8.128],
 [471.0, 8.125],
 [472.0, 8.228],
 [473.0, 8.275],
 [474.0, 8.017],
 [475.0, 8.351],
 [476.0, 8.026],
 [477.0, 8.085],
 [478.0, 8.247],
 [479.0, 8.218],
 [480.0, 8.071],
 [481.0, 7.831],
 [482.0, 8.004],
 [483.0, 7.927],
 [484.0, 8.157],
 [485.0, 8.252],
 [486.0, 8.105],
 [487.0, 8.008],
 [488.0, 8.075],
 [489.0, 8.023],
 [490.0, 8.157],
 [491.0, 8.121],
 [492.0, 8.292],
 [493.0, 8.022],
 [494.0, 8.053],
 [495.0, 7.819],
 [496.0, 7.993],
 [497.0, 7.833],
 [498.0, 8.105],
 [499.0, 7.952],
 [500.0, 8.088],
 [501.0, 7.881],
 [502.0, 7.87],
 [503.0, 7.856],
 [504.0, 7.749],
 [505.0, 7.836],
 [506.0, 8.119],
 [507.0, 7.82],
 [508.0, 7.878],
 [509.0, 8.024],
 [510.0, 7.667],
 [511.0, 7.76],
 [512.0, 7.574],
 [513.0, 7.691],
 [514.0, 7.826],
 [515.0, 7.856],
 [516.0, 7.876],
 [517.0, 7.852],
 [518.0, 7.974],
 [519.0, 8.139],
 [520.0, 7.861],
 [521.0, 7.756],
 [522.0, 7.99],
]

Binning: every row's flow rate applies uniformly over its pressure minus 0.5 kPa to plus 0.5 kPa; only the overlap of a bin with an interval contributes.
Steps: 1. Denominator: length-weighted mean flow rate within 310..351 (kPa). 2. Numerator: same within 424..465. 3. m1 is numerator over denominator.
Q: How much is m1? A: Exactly 1.1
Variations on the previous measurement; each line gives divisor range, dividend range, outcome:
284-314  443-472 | 0.85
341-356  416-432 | 0.96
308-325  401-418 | 1.21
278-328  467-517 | 0.94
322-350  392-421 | 1.13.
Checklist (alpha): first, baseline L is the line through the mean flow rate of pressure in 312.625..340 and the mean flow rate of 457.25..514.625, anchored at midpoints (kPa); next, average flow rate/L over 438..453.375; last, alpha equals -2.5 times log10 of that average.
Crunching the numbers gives -0.07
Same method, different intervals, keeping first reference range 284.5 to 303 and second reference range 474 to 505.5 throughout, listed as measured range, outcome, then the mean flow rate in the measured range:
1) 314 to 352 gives 0.33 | 7.11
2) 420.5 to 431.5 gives 0.07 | 8.19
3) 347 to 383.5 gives 0.11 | 8.47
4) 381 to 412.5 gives 0.10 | 8.23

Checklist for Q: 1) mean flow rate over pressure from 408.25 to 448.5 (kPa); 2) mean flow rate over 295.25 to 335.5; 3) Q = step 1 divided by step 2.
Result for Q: 1.12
